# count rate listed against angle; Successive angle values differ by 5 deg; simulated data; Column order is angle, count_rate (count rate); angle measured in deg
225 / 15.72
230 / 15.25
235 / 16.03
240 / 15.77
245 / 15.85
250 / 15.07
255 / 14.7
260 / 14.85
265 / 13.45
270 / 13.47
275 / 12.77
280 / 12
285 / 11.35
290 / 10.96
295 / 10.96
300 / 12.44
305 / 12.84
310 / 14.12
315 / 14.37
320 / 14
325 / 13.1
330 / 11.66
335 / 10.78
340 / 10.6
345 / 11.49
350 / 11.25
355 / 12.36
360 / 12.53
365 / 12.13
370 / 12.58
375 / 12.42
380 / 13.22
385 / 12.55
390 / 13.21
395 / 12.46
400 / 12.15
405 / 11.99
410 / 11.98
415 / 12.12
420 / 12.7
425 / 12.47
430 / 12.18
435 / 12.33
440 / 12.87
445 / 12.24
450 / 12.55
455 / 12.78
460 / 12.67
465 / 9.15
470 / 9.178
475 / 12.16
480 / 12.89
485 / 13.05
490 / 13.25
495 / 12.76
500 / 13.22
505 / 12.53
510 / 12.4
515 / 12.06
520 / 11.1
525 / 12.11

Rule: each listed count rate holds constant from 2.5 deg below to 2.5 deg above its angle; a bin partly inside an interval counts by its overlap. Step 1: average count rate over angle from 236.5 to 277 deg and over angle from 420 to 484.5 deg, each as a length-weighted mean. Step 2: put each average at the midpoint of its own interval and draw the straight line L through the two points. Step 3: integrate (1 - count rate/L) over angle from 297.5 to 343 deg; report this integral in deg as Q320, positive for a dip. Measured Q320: 3.6 deg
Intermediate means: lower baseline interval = 14.6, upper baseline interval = 12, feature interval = 12.6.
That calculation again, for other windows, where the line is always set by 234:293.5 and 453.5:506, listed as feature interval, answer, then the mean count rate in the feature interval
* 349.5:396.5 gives 1.5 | 12.5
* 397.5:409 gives 0.6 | 12.1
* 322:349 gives 3.4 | 11.6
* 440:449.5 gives -0.1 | 12.5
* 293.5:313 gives 1.1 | 12.7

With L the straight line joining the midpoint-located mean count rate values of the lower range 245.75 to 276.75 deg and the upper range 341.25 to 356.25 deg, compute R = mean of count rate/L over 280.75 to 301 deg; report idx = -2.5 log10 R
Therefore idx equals 0.166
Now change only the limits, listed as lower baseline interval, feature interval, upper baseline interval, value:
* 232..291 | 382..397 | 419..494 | 0.001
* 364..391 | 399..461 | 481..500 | 0.040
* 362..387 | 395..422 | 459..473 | -0.048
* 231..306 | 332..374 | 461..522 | 0.107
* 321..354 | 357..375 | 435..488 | -0.063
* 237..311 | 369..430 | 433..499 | 0.010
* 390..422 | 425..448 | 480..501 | 0.013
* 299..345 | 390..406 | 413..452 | 0.010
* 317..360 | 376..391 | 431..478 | -0.089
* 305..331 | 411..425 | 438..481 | -0.008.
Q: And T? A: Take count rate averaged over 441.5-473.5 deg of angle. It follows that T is 11.5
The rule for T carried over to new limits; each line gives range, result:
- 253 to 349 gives 12.6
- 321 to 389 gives 12.1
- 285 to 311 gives 12.1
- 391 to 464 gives 12.3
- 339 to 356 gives 11.4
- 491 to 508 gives 12.9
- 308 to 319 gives 14.2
